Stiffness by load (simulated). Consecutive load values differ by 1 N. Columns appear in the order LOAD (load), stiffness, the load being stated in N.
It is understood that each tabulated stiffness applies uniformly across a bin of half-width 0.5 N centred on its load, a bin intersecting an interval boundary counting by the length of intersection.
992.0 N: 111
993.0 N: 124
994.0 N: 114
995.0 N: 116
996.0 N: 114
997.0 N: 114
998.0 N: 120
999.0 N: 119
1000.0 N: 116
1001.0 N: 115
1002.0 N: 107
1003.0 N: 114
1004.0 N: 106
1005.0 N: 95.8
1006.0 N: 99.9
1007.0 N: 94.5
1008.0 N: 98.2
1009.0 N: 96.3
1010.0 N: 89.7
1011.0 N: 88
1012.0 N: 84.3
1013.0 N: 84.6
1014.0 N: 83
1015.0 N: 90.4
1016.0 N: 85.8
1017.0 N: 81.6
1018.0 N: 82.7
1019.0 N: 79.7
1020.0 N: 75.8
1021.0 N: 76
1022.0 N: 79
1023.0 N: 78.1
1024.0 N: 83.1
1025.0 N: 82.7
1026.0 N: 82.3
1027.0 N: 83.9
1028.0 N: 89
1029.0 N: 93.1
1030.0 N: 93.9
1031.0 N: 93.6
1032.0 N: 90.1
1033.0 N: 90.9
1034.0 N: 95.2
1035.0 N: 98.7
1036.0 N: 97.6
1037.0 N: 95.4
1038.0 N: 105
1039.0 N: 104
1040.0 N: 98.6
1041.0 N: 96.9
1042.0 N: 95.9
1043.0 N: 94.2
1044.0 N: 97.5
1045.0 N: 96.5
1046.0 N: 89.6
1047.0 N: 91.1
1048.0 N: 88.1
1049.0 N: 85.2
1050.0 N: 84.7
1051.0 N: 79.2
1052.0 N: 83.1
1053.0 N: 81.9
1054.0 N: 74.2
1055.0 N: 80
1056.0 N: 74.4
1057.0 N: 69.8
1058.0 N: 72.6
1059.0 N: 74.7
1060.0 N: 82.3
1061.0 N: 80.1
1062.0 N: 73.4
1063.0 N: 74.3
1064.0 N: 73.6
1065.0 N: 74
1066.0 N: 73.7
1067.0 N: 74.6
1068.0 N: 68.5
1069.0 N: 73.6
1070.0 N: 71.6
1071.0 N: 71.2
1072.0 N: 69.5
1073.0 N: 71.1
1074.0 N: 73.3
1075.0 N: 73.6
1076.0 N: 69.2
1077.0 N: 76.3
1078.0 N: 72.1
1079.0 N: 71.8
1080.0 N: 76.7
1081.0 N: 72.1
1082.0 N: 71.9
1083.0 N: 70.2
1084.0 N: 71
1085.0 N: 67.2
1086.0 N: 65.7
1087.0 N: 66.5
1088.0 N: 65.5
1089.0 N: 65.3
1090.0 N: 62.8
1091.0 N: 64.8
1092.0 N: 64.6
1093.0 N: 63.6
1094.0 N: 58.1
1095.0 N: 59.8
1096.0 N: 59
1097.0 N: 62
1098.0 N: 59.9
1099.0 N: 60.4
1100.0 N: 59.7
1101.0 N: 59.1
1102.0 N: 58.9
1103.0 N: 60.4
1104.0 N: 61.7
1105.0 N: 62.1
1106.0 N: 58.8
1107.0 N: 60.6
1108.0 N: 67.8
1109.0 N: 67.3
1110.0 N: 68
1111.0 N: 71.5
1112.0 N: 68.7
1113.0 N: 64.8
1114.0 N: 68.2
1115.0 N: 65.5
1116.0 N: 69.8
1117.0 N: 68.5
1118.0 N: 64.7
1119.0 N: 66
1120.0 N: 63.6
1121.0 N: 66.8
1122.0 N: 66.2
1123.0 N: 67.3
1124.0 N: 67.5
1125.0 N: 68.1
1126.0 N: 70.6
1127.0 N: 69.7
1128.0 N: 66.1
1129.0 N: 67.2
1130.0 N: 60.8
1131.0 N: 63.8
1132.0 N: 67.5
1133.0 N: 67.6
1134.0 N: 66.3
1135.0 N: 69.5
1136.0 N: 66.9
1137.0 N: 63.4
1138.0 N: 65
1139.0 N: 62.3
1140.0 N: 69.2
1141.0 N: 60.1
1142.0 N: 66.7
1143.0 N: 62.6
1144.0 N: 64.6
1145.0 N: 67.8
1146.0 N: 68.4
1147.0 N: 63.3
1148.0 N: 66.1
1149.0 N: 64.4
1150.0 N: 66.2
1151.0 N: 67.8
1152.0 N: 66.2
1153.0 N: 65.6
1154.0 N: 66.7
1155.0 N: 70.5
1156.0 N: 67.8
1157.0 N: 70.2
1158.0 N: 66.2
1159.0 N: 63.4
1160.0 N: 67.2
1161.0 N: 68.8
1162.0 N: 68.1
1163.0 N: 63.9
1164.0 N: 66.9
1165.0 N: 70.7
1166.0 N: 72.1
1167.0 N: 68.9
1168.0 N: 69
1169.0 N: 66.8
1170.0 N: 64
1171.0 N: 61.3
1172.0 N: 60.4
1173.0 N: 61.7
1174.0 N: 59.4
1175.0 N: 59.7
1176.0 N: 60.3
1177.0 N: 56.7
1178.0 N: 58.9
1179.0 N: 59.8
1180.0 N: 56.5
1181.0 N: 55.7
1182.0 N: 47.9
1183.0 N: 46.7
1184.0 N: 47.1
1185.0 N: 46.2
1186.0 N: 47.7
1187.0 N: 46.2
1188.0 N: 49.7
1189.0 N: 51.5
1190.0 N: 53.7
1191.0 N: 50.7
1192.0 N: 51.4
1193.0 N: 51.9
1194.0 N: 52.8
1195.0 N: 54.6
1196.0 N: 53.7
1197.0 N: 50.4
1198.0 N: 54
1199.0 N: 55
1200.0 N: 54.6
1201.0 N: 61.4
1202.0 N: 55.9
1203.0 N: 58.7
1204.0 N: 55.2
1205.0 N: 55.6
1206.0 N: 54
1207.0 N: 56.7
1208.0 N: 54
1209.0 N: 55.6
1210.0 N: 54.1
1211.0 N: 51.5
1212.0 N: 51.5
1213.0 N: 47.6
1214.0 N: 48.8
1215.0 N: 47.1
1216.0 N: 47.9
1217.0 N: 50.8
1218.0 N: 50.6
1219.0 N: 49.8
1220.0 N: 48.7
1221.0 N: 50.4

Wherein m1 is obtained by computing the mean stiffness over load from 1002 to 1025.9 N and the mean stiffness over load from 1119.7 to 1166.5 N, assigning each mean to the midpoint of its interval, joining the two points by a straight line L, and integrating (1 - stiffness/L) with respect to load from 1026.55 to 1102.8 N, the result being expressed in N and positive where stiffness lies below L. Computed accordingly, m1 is 2.70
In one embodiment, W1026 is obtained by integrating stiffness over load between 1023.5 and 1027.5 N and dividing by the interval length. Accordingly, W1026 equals 83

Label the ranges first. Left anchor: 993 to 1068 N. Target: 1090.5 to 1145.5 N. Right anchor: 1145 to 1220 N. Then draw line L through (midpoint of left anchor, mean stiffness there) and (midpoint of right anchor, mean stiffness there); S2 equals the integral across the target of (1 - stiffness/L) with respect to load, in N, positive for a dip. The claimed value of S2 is 5.3 N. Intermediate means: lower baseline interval 90.5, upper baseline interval 58.1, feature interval 64.8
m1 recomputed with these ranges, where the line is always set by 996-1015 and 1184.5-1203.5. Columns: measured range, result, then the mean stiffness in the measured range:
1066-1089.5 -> 3.37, 70.9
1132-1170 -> -1.82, 66.7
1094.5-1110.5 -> 3.08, 61.6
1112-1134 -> 1.32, 66.7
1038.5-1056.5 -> 0.41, 88.6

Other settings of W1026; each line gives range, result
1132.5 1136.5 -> 67.6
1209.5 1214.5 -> 50.7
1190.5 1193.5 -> 51.3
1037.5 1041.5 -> 101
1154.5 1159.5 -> 67.6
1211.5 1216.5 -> 48.6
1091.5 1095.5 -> 61.5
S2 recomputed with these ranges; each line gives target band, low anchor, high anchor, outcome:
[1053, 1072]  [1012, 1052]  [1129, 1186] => 1.9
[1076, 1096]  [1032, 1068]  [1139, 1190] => 2.7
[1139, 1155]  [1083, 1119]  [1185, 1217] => -1.9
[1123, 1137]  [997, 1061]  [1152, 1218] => 0.5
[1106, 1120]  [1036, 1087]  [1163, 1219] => 0.7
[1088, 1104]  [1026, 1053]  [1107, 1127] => 2.7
